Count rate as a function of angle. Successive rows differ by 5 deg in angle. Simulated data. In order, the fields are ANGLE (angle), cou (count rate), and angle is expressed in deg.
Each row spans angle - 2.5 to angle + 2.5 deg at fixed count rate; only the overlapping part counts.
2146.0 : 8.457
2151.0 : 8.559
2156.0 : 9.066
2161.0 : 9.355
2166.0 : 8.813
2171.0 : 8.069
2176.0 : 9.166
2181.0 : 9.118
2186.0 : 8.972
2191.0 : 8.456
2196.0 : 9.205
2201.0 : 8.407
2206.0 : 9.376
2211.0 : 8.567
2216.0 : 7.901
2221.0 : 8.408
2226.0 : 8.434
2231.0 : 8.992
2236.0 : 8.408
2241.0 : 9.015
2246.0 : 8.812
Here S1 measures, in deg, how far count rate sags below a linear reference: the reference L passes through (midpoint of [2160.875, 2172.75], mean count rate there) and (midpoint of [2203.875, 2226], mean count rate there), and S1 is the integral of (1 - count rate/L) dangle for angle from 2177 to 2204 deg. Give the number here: -0.8 deg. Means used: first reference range 8.67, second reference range 8.53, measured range 8.86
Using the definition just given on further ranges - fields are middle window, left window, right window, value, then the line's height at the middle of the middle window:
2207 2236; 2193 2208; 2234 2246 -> 1.13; 8.85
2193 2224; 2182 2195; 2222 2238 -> 0.27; 8.71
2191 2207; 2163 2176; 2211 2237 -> -0.66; 8.52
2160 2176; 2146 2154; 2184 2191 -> -0.16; 8.67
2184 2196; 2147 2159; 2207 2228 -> -0.34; 8.57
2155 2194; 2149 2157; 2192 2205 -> -0.31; 8.8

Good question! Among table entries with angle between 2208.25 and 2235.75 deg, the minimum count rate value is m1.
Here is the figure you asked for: 7.901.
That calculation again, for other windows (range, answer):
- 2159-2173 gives 8.069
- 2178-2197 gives 8.456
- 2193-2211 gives 8.407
